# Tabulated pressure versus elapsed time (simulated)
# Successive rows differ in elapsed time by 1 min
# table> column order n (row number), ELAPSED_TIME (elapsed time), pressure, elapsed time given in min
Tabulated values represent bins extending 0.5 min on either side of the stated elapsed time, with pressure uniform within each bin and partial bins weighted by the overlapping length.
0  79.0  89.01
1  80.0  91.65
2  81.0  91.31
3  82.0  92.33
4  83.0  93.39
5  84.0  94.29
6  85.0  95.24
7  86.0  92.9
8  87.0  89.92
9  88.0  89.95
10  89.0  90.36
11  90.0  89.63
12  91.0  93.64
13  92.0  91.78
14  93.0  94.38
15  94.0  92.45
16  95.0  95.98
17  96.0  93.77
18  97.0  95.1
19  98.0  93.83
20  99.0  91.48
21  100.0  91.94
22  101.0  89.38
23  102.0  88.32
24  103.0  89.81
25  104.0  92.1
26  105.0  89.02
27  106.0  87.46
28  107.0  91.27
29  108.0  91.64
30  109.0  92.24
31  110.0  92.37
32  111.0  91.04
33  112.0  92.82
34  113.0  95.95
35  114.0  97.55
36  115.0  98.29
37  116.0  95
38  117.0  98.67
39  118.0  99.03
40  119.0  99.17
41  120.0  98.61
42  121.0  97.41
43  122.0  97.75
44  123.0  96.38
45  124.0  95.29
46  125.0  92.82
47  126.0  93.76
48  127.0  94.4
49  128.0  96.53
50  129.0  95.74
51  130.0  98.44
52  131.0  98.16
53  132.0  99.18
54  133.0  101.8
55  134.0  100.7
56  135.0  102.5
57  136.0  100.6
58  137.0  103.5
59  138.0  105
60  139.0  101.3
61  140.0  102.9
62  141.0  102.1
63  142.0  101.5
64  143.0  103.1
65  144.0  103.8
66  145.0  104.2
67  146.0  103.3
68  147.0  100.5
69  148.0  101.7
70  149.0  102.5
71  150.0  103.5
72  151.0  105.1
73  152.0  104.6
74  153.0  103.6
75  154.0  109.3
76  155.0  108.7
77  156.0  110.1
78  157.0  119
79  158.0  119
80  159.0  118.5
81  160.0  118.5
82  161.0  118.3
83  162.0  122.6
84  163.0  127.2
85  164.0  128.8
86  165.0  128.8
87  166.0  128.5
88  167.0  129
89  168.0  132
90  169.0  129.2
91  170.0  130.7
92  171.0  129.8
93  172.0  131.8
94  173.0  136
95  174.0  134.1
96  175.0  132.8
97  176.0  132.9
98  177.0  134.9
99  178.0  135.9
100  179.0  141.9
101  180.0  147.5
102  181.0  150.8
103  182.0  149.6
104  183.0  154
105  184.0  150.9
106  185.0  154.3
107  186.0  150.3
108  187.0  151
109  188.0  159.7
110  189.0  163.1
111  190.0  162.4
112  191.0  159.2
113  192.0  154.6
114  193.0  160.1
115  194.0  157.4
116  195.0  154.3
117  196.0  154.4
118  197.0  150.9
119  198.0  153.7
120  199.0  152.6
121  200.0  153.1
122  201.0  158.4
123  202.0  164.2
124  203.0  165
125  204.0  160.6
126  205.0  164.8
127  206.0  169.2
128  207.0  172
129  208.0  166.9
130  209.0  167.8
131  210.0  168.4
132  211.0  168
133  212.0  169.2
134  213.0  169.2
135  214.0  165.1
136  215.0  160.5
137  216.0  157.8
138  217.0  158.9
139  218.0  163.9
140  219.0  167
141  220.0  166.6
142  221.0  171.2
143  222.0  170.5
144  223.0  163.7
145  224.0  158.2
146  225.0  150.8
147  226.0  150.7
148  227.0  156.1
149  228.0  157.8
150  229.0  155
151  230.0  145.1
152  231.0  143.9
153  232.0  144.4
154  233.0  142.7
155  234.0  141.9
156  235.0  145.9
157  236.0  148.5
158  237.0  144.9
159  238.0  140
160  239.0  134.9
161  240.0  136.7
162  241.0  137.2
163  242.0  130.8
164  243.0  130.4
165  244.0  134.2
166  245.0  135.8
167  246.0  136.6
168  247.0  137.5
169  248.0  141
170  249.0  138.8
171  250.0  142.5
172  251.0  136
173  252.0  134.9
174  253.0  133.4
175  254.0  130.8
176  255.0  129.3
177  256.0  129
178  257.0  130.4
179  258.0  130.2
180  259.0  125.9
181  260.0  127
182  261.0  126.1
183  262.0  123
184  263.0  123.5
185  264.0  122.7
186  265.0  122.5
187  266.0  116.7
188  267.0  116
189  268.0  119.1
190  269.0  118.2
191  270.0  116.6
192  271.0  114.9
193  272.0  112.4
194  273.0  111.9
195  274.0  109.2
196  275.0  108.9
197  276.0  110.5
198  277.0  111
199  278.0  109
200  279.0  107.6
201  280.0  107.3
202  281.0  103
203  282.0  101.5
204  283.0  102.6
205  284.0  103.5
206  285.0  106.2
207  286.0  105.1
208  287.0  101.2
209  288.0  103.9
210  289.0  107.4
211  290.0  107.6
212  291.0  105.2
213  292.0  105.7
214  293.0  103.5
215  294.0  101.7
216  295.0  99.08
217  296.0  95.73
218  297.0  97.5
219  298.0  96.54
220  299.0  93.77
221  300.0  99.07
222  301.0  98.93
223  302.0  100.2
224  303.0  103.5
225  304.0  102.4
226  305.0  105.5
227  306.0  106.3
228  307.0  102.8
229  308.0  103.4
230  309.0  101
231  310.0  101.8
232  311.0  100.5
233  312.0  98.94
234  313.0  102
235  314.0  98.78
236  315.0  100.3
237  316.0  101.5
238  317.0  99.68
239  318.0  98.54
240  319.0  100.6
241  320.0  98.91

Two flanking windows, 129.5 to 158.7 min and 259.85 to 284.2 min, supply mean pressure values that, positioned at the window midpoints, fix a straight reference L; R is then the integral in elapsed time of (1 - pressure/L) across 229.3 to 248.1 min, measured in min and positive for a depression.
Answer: -4.8 min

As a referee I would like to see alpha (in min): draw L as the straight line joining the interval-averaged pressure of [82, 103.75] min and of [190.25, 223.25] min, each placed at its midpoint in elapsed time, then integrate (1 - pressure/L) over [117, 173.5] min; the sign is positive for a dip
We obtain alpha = 7.3 min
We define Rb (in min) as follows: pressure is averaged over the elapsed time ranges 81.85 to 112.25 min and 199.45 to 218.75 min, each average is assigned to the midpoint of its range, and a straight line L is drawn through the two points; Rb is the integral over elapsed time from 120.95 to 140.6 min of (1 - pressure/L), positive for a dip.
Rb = 2.58 min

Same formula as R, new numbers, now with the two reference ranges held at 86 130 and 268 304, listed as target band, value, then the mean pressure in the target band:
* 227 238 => -4.90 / 147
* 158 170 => -3.48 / 126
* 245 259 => -4.25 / 134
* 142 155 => -1.02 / 104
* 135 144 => -0.65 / 103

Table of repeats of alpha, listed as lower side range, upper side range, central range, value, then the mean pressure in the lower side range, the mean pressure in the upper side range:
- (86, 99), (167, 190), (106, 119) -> 1.2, 92.5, 143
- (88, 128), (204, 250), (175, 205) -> -4.1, 93.6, 153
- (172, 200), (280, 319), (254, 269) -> -0.8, 149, 102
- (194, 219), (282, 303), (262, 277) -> 0.2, 162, 102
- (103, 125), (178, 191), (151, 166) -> 1.6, 94.6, 153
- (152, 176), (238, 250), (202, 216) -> -3.8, 124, 136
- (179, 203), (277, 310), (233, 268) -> -2.2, 155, 103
